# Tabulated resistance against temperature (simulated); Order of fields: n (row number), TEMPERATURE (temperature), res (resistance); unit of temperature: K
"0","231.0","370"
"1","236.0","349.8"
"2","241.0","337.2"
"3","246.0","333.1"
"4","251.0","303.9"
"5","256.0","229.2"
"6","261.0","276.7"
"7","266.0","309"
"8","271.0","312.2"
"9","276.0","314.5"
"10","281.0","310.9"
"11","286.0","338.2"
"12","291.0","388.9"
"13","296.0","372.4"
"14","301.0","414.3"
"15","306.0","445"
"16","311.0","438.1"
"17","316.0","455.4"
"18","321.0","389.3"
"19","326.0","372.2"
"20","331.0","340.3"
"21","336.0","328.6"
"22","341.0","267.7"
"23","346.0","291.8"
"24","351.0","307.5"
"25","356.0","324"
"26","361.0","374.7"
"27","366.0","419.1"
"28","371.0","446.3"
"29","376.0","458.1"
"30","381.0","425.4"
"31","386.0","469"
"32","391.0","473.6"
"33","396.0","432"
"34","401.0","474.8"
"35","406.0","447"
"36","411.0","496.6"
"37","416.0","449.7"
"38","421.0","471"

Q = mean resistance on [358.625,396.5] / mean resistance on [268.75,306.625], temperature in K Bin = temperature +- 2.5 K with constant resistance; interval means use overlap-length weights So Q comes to 1.2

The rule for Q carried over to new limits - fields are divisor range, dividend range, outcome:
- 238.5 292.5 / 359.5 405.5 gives 1.42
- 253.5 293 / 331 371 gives 1.10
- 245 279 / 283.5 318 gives 1.38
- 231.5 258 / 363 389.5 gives 1.40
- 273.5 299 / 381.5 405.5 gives 1.32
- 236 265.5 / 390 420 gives 1.53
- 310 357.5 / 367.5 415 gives 1.31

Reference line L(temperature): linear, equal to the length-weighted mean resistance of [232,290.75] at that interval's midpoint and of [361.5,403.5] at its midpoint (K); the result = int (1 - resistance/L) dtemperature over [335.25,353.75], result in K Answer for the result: 4.95 K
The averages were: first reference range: 315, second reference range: 446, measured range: 296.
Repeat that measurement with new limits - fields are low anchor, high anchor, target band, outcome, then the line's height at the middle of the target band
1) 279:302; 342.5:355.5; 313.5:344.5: -3.21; 322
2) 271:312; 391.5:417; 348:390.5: 2.92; 434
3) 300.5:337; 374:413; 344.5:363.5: 4.52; 428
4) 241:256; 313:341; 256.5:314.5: -2.79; 336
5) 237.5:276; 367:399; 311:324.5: -1.75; 374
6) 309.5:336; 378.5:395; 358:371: 0.87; 432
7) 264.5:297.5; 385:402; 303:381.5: 4.33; 403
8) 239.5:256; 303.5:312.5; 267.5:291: 3.29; 379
